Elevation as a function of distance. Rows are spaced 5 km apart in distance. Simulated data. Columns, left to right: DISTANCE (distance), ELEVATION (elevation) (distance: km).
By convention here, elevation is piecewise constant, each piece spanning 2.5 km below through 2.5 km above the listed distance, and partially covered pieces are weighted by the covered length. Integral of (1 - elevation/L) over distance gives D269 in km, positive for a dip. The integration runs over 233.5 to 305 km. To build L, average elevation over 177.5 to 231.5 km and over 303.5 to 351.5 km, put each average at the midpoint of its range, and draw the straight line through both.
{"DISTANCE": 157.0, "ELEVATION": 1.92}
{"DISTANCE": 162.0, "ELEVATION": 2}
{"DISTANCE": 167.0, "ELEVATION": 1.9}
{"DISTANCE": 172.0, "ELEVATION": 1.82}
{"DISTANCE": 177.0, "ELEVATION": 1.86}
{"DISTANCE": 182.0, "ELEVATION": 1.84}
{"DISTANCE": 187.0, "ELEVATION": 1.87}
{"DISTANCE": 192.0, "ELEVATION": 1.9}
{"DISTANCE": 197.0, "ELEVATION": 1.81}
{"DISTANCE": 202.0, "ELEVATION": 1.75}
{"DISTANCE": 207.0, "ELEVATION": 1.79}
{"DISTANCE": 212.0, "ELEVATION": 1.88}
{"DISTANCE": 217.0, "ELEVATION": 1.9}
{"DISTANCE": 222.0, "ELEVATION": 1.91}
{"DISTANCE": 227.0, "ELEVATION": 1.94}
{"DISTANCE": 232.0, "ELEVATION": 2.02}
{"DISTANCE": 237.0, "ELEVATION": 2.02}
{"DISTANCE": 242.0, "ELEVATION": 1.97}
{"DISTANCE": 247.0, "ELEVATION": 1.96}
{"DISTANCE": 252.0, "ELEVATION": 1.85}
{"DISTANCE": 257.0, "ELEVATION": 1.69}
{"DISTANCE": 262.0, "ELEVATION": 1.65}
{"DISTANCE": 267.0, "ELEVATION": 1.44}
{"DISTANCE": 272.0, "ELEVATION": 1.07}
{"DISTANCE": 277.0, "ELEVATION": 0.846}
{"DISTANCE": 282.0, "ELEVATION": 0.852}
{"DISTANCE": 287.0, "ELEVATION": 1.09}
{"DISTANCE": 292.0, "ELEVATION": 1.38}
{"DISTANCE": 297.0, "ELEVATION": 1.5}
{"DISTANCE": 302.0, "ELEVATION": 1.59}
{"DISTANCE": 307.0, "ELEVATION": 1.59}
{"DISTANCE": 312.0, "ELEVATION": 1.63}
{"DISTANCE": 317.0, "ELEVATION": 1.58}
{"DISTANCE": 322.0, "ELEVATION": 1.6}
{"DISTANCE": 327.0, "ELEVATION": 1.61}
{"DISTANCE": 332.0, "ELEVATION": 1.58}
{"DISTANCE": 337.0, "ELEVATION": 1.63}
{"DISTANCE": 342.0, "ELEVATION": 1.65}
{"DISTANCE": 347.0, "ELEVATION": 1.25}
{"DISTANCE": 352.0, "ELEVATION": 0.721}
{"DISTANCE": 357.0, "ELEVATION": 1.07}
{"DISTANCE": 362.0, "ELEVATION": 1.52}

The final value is 8.3 km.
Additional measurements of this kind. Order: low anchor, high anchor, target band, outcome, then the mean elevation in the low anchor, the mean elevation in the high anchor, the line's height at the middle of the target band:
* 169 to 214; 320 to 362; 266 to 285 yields 6.8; 1.84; 1.39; 1.59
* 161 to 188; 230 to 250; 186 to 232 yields 1.6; 1.88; 1.99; 1.94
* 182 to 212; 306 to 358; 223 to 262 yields -4.6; 1.83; 1.45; 1.7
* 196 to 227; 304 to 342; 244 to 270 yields 0.6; 1.85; 1.61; 1.75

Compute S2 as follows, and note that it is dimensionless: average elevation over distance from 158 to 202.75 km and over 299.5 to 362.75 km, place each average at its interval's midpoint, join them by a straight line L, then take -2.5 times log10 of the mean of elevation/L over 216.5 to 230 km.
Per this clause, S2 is -0.10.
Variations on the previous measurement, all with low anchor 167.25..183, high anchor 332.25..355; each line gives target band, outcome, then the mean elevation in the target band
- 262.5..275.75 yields 0.221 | 1.28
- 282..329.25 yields -0.021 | 1.47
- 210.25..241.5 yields -0.153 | 1.95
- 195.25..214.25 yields -0.030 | 1.81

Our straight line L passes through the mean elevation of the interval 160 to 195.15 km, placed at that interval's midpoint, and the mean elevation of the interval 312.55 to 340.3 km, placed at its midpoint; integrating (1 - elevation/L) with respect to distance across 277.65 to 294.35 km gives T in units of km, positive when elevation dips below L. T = 6.0 km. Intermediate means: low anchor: 1.88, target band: 1.08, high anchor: 1.6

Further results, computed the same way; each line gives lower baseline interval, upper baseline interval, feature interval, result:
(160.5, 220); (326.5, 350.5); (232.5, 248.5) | -2.31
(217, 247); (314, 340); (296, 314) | 1.10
